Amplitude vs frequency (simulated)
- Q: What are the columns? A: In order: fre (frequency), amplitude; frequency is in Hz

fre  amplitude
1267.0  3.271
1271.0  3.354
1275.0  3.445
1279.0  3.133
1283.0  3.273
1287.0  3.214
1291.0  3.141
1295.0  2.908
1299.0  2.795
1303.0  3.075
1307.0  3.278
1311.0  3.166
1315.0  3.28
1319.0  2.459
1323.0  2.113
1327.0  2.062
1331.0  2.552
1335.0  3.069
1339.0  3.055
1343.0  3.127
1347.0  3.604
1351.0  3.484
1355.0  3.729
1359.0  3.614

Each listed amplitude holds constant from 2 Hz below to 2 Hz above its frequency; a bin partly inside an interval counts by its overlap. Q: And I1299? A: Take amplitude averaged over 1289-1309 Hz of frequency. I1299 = 3.04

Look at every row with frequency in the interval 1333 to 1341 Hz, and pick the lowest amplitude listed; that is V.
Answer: 3.055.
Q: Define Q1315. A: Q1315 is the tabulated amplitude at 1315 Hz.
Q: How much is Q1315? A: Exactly 3.28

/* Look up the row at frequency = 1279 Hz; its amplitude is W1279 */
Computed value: 3.133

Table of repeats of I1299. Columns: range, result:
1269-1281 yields 3.31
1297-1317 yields 3.12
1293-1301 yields 2.85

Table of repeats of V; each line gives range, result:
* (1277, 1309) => 2.795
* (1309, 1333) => 2.062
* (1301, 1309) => 3.075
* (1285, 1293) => 3.141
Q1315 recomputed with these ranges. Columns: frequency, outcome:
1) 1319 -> 2.459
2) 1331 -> 2.552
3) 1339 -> 3.055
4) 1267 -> 3.271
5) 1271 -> 3.354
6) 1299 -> 2.795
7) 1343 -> 3.127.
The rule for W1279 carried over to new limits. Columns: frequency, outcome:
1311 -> 3.166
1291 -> 3.141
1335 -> 3.069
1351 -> 3.484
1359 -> 3.614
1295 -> 2.908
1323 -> 2.113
